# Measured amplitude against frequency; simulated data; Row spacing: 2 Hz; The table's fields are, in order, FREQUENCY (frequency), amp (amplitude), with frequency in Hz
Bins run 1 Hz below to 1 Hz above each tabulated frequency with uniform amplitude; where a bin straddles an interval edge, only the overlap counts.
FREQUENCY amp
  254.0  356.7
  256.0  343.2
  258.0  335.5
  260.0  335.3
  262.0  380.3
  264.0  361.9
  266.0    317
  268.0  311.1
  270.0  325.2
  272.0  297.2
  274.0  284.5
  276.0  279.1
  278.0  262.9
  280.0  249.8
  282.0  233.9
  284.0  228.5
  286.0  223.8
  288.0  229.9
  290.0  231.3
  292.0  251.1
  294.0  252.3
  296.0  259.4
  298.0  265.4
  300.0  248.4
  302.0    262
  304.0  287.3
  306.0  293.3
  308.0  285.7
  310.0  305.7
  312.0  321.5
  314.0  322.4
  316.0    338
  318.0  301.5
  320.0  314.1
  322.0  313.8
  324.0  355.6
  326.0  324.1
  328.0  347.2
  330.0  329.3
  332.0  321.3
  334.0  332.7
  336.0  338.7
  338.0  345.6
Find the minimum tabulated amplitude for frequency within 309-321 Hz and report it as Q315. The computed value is 301.5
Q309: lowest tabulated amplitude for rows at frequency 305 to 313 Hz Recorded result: 285.7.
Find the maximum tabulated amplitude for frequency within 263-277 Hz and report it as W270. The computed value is 361.9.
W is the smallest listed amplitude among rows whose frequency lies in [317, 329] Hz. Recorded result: 301.5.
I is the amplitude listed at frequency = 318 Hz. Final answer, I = 301.5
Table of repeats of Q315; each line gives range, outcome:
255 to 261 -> 335.3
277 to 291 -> 223.8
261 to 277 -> 279.1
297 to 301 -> 248.4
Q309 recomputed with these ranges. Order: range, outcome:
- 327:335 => 321.3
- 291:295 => 251.1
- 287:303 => 229.9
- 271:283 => 233.9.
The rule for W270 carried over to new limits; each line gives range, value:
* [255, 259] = 343.2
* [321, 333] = 355.6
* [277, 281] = 262.9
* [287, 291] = 231.3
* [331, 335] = 332.7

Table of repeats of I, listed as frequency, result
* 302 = 262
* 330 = 329.3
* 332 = 321.3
